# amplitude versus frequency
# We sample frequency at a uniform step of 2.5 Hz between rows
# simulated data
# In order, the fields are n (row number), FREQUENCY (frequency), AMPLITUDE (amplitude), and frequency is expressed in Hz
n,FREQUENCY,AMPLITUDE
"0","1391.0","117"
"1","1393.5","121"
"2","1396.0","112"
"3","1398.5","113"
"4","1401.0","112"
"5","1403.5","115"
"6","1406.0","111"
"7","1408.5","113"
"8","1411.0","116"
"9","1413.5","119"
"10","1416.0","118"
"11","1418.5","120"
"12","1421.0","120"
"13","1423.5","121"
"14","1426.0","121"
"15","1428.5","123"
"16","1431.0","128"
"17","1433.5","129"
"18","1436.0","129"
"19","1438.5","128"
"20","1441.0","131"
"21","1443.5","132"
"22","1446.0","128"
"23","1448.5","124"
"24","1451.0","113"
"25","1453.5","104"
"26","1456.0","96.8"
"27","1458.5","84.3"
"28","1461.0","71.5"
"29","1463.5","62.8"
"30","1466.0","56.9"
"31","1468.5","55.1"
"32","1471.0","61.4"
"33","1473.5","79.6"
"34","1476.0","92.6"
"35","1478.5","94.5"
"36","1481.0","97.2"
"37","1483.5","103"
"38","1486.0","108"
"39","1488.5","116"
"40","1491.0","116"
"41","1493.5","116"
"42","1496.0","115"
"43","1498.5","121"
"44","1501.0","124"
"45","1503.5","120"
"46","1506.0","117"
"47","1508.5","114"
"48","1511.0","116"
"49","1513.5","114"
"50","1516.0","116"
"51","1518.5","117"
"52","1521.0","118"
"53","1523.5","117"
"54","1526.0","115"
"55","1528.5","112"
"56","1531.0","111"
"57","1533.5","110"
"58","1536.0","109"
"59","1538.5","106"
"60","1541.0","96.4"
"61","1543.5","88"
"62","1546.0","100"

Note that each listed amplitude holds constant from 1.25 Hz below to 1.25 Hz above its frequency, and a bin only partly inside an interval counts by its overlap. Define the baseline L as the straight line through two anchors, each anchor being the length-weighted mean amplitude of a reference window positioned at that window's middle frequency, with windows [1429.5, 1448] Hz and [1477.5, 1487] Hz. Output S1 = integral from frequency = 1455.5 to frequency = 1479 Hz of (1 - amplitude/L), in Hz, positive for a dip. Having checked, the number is 7.65 Hz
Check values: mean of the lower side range 129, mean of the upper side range 101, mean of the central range 74.3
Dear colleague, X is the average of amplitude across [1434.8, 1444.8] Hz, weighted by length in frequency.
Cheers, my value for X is 130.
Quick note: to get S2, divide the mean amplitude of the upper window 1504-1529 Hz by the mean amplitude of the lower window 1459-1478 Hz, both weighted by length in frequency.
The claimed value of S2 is 1.7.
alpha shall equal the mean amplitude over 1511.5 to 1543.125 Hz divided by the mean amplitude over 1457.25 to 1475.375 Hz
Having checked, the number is 1.63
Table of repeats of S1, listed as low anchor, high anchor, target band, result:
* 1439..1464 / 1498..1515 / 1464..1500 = 5.9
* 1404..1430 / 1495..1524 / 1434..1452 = -1.3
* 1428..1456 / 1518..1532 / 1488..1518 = 0.0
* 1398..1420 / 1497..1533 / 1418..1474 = 5.0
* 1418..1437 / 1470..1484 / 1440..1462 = -0.4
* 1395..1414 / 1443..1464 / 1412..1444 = -4.8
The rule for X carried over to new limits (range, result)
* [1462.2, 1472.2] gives 59.1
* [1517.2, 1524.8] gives 117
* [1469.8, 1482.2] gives 85.1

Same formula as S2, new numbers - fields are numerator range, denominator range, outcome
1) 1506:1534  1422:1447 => 0.90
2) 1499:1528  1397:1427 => 1.00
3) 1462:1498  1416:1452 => 0.73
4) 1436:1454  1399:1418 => 1.08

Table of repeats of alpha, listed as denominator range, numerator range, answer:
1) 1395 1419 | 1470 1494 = 0.86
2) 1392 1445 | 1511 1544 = 0.92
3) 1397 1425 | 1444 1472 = 0.76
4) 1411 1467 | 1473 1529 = 1.00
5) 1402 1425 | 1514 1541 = 0.96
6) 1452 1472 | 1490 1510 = 1.58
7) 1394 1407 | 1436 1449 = 1.14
